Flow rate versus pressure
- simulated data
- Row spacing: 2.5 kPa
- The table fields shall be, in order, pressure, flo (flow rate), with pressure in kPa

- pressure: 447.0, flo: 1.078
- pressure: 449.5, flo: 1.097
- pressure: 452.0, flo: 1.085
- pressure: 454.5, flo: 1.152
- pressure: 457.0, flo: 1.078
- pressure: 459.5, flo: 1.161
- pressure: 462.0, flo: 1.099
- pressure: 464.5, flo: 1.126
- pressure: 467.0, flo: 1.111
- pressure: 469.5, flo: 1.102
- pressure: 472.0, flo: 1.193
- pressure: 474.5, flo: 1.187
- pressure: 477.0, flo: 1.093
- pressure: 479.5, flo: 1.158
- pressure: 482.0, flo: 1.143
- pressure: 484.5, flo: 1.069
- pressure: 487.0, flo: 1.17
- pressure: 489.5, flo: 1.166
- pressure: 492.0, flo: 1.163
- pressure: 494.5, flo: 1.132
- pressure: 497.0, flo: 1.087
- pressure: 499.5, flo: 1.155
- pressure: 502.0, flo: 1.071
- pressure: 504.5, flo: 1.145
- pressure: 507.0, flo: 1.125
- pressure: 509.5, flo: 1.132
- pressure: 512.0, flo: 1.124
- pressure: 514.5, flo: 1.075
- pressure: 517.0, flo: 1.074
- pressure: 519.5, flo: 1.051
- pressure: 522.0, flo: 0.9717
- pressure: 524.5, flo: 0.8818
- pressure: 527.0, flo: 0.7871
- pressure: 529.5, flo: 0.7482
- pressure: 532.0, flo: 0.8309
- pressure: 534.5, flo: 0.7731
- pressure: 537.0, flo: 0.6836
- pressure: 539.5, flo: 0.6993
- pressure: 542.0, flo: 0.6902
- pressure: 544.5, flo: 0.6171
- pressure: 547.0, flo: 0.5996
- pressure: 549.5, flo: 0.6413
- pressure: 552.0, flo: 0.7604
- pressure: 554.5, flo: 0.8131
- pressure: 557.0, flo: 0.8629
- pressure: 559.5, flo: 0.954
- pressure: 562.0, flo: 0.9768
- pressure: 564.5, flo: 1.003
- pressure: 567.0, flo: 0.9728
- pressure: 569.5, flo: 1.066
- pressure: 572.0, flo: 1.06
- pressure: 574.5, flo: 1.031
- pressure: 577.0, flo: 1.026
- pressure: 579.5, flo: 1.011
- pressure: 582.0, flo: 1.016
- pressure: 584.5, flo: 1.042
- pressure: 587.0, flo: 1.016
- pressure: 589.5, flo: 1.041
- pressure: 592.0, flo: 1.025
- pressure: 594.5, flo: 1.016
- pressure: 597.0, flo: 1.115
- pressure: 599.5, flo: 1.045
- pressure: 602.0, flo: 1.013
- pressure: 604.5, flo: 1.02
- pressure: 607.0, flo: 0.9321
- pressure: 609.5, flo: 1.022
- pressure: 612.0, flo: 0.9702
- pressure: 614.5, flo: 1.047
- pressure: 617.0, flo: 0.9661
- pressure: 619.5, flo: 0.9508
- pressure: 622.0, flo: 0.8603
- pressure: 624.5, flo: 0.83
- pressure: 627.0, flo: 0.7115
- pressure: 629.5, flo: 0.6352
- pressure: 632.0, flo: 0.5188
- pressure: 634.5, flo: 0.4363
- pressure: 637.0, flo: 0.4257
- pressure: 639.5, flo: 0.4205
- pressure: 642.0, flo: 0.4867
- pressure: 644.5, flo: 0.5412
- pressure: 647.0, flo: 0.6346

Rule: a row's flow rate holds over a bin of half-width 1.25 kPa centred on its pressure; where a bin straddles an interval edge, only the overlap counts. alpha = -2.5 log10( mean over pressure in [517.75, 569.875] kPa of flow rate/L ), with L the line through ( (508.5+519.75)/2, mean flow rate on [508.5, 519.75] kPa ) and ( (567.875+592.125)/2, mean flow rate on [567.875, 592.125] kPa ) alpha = 0.28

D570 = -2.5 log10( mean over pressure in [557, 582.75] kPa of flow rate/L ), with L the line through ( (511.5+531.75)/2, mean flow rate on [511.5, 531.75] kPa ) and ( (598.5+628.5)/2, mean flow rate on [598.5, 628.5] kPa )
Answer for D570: -0.06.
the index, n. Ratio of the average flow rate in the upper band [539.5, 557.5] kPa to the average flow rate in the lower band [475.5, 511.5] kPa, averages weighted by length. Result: 0.6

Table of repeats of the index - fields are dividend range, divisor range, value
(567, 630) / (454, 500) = 0.87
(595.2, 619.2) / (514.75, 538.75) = 1.16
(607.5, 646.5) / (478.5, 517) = 0.64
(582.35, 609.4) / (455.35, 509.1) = 0.91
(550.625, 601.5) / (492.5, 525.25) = 0.92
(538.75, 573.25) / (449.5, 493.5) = 0.74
